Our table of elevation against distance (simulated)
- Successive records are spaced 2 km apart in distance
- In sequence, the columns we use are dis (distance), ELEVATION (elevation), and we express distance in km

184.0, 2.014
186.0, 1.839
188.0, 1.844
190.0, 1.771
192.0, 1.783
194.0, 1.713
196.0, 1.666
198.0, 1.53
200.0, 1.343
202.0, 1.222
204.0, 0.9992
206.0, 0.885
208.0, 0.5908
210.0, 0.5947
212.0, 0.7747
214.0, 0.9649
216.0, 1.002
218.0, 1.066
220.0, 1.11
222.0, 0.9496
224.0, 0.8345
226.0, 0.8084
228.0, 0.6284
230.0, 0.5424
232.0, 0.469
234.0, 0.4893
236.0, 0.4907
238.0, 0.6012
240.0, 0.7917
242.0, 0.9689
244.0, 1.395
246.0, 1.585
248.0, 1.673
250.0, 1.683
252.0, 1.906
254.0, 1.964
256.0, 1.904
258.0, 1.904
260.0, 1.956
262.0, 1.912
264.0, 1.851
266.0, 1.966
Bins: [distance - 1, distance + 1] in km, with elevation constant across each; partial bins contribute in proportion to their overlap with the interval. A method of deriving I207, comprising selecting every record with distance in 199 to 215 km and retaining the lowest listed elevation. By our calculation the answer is 0.5908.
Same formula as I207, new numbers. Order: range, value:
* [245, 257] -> 1.585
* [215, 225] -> 0.8345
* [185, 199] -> 1.53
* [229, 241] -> 0.469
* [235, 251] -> 0.4907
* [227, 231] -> 0.5424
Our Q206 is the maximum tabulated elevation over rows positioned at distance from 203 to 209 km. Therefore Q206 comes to 0.9992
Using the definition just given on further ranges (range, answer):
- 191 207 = 1.783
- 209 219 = 1.066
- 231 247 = 1.585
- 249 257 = 1.964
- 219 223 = 1.11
